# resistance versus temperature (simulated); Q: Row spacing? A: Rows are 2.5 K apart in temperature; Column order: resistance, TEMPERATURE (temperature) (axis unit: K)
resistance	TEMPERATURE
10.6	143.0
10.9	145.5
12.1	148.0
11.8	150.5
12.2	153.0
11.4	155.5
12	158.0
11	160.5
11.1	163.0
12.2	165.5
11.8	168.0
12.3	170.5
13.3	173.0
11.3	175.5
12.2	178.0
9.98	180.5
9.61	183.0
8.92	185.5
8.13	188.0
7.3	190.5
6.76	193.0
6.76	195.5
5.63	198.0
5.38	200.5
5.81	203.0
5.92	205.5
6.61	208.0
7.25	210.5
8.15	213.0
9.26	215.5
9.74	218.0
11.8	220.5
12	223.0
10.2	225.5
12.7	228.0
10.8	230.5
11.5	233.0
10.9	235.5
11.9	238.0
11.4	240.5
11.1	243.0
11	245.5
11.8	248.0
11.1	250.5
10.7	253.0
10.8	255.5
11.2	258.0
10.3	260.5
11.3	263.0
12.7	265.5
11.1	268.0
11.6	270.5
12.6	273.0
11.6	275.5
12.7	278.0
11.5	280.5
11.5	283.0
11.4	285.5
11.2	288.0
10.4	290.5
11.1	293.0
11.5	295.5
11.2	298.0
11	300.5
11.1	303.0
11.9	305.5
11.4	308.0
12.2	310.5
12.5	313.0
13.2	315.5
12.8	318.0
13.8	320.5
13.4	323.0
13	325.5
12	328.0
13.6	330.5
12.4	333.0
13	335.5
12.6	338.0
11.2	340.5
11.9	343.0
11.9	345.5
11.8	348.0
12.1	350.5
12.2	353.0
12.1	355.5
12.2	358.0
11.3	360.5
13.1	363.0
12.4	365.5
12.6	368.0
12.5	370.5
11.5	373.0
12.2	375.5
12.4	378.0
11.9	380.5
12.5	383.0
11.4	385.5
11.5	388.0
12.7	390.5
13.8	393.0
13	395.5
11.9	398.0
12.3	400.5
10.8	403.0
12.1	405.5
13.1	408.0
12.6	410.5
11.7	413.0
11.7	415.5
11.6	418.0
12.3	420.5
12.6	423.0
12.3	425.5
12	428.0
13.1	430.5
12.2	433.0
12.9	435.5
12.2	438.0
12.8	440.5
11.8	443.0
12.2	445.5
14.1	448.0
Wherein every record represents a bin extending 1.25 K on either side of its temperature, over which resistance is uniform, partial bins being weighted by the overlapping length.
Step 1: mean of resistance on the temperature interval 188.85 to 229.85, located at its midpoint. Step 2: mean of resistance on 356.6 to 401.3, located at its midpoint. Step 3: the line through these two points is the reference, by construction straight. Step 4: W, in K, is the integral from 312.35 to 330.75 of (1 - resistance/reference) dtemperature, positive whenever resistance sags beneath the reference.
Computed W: -3.6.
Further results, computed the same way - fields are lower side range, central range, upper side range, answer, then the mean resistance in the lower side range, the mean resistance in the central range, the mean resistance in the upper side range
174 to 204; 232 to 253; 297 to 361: -3.34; 8.21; 11.3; 12.2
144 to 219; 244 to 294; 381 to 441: -3.68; 9.56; 11.4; 12.3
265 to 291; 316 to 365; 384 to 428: -2.17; 11.7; 12.5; 12.2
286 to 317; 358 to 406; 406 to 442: -0.49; 11.6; 12.2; 12.4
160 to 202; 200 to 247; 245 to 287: 3.75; 9.58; 9.73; 11.5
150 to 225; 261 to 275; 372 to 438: -1.60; 9.57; 11.8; 12.2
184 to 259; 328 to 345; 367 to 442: -1.80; 9.41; 12.4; 12.3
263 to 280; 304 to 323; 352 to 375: -0.78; 12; 12.6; 12.2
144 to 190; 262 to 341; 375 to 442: -1.58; 11.2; 12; 12.3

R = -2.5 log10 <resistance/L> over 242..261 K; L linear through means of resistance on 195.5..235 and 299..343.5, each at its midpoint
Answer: -0.10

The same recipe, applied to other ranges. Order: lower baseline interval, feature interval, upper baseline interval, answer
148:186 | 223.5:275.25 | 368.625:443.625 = 0.04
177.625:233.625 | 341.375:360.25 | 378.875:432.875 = -0.07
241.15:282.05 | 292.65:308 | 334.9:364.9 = 0.04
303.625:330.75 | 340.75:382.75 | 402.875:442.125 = 0.03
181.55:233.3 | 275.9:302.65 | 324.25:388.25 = -0.08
